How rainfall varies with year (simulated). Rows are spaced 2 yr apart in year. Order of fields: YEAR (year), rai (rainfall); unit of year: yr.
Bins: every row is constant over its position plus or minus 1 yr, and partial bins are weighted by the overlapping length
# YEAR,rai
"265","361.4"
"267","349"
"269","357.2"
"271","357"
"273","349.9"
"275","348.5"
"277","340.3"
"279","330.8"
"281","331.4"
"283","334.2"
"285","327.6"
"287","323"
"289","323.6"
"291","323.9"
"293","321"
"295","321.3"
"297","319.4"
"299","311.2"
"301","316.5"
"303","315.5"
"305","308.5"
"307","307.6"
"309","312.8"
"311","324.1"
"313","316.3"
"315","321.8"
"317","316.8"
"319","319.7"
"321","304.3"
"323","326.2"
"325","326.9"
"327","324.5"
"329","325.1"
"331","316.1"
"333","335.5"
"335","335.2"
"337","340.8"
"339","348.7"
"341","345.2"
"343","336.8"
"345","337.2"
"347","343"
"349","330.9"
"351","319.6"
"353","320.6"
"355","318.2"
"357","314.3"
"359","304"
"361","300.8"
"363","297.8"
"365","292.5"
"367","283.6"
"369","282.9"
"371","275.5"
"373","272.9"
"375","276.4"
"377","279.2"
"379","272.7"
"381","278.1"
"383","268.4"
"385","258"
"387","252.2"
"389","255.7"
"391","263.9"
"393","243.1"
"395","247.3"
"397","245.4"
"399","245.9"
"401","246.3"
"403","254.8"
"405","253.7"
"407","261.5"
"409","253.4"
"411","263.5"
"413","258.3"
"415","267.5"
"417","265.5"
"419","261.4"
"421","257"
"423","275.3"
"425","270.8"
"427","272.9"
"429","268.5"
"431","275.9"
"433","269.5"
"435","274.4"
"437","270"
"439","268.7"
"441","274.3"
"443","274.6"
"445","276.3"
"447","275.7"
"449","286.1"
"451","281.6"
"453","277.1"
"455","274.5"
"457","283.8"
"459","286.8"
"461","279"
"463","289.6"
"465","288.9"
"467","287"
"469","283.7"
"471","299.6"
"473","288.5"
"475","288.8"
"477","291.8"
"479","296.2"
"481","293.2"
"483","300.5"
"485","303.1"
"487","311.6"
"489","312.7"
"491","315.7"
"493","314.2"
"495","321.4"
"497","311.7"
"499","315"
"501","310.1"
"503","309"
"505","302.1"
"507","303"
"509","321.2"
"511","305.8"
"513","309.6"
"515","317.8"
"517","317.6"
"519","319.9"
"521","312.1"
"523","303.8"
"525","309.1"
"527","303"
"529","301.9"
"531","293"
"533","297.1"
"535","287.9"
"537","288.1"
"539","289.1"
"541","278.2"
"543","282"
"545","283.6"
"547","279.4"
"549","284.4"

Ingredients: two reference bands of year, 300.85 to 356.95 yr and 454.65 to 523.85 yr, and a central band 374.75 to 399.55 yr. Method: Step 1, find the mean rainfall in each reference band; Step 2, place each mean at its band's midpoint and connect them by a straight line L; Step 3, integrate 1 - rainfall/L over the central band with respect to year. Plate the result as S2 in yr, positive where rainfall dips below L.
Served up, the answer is 4.4 yr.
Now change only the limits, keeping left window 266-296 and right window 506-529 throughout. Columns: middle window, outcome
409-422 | 2.4 yr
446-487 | 3.6 yr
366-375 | 1.3 yr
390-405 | 3.4 yr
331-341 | -0.2 yr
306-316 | 0.5 yr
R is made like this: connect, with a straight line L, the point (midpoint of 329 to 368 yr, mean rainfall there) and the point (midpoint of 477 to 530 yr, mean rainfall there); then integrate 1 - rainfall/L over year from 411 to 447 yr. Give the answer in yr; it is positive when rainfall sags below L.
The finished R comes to 5.2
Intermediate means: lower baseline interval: 322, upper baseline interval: 309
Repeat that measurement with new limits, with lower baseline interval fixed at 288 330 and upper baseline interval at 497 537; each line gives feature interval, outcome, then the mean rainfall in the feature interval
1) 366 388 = 2.9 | 273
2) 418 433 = 2.1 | 269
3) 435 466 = 3.2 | 279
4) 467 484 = 0.9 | 292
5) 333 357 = -1.3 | 333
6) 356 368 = 0.6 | 299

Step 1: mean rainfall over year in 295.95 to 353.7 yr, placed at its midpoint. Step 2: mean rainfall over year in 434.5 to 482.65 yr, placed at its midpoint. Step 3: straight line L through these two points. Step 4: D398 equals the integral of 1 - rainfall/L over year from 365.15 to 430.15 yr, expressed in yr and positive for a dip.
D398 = 8.19 yr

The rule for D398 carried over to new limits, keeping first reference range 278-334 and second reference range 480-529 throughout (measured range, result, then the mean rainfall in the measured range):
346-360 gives -0.1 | 322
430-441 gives 1.5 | 272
